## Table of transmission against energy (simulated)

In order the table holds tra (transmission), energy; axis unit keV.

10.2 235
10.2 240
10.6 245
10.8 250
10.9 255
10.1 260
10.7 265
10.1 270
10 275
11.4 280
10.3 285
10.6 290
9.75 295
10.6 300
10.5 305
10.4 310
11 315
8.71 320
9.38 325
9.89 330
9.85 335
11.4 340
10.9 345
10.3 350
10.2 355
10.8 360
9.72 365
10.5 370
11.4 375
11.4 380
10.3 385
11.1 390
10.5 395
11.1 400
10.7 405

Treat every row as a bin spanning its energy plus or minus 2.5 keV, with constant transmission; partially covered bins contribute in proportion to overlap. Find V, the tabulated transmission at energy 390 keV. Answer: 11.1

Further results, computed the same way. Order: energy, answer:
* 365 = 9.72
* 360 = 10.8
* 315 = 11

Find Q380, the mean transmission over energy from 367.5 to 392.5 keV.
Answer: 10.9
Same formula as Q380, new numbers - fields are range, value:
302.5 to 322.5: 10.2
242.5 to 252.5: 10.7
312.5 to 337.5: 9.77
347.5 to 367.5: 10.3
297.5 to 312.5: 10.5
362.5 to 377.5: 10.5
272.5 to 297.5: 10.4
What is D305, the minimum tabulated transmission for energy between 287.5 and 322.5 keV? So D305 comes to 8.71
